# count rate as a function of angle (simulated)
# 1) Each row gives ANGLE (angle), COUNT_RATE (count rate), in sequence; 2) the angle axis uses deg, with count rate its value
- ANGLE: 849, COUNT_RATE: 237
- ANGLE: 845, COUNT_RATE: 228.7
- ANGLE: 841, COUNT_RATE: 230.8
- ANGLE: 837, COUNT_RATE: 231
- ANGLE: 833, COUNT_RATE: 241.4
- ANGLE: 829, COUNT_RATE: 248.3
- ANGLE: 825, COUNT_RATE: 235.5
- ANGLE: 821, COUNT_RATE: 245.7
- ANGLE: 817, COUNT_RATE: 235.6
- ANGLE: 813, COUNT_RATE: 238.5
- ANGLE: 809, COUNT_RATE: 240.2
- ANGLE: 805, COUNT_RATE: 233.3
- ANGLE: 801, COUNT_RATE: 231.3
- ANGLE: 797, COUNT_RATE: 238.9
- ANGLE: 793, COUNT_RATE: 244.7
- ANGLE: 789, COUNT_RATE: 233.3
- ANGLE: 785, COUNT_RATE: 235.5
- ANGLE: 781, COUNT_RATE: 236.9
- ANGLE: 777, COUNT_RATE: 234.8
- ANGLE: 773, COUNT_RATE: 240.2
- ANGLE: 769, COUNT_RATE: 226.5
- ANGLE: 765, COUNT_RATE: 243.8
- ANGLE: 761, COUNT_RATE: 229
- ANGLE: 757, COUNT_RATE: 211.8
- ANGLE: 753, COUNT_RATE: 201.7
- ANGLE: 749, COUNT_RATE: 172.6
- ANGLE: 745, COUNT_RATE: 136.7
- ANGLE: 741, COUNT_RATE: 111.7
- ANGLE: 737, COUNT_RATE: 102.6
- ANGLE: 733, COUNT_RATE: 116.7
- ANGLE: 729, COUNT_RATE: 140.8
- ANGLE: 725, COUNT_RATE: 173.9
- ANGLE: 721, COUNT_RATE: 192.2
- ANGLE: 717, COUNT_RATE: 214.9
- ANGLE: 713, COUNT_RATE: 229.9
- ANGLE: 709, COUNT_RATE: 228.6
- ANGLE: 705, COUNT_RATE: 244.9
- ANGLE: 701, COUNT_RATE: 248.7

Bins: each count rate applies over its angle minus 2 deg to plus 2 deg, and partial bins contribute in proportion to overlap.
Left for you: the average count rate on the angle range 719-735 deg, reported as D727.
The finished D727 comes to 156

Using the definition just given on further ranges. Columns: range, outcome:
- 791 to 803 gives 238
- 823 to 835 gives 242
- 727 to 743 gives 118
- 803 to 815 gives 237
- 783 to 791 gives 234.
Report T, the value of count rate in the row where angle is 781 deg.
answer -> 236.9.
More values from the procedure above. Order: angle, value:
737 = 102.6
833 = 241.4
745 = 136.7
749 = 172.6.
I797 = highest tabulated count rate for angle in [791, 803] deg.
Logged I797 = 244.7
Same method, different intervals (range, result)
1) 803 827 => 245.7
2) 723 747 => 173.9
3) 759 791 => 243.8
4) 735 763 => 229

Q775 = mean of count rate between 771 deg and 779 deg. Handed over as 238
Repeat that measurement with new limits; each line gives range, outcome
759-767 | 236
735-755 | 145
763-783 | 236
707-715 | 229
